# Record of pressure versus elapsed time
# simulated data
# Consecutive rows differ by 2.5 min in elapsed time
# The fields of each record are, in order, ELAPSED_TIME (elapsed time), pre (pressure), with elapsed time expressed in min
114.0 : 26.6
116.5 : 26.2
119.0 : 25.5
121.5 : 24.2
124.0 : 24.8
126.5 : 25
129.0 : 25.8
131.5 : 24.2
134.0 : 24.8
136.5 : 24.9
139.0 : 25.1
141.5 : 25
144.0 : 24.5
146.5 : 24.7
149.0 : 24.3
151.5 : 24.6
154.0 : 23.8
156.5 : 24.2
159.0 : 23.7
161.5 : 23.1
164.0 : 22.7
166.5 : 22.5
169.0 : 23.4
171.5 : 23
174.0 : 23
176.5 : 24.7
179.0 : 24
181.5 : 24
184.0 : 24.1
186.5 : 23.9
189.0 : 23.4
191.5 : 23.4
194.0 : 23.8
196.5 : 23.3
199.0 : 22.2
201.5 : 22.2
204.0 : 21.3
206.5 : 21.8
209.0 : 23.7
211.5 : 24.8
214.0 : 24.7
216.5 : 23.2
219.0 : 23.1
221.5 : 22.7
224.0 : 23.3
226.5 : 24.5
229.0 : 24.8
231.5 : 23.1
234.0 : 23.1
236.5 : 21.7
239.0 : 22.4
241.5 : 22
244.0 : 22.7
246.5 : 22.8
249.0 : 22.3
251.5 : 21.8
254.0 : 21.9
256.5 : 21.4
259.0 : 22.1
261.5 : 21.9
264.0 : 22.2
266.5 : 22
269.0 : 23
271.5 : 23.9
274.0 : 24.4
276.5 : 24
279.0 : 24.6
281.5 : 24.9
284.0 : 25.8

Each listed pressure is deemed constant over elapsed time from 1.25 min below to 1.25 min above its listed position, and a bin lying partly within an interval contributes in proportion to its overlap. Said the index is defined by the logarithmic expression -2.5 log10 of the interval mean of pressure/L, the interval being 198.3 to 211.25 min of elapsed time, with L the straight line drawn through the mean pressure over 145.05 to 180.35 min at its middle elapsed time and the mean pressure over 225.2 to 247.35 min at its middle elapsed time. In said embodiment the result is 0.04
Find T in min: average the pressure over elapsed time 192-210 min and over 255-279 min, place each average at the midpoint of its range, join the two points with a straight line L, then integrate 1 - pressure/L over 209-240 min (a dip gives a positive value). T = -1.0 min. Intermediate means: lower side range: 22.6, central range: 23.5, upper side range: 22.9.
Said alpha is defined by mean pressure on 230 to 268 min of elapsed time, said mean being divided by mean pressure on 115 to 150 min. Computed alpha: 0.9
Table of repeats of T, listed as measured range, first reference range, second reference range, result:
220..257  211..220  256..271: 0.6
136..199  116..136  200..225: 0.6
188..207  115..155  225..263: 0.7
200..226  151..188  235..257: -0.4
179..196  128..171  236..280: -0.1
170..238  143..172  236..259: -1.4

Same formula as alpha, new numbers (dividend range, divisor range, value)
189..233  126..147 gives 0.94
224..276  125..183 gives 0.94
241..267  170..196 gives 0.93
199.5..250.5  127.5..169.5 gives 0.95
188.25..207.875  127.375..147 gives 0.91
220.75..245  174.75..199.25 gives 0.97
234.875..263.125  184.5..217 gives 0.95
